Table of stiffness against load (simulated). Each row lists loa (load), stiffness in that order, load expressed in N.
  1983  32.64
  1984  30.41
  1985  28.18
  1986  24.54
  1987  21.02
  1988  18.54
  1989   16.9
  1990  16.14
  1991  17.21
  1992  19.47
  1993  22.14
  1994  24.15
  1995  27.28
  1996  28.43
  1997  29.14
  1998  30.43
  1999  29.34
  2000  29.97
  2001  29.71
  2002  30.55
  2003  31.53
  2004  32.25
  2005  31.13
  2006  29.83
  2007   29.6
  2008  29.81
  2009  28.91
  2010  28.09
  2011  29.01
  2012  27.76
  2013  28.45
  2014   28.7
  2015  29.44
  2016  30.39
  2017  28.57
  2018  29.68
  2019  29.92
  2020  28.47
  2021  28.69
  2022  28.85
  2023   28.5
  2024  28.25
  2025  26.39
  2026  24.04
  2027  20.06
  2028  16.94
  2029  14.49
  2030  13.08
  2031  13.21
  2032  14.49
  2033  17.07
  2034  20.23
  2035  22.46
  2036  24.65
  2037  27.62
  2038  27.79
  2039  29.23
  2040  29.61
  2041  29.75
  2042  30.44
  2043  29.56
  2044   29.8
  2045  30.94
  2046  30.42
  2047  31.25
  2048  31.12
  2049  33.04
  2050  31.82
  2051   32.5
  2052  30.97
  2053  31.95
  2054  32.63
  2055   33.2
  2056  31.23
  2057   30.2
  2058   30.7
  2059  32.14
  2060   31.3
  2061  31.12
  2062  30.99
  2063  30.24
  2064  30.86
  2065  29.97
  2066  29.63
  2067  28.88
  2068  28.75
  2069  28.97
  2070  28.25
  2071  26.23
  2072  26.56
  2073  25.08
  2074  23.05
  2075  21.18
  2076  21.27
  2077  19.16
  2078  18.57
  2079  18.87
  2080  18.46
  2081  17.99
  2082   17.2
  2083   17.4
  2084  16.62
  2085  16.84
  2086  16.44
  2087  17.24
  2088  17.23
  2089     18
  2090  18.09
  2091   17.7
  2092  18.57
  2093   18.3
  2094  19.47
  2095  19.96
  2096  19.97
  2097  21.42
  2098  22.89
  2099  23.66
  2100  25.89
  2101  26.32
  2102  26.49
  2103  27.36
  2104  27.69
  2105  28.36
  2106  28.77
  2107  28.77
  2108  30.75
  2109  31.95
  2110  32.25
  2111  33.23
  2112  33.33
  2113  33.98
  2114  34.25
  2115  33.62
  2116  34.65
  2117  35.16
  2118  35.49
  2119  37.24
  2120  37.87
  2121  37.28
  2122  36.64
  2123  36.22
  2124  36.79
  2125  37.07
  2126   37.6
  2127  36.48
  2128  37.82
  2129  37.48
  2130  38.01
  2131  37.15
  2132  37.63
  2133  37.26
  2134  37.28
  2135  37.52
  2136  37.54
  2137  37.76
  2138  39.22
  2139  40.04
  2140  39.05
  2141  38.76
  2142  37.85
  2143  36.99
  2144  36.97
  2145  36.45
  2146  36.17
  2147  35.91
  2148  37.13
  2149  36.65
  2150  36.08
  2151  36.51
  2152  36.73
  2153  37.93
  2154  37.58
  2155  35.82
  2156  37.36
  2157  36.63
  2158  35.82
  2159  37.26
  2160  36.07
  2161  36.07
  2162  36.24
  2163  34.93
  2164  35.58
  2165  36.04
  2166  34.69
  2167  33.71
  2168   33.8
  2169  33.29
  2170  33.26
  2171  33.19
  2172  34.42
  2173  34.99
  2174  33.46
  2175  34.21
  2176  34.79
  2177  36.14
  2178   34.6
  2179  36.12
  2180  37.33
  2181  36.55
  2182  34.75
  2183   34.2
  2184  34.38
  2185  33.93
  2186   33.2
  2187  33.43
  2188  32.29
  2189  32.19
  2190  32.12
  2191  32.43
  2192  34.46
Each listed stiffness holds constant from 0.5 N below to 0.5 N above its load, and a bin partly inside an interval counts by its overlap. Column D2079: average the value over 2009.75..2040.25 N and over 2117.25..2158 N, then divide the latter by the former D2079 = 1.49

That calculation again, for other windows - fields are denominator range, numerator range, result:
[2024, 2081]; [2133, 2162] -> 1.41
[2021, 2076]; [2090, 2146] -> 1.19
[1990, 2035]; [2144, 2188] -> 1.37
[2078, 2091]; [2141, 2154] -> 2.10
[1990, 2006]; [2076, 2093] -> 0.66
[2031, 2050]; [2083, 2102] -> 0.74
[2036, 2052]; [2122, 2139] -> 1.24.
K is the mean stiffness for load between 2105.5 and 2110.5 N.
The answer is 30.5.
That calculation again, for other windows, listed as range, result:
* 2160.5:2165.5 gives 35.8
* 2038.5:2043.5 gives 29.7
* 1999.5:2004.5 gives 30.8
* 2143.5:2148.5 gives 36.5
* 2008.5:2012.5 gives 28.4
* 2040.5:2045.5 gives 30.1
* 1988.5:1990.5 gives 16.5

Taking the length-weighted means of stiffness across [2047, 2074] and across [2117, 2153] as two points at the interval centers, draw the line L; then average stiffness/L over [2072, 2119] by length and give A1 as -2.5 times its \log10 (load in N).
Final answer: 0.36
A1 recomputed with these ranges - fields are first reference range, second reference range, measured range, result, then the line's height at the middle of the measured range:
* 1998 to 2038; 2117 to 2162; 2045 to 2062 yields -0.08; 29.4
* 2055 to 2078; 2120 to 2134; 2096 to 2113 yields 0.21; 33.7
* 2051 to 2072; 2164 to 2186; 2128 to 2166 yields -0.11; 33.6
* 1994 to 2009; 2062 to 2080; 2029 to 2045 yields 0.16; 27.6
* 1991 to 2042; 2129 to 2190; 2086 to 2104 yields 0.44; 31.6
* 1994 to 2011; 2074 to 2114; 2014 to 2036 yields 0.18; 27.9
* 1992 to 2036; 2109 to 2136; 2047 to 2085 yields 0.14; 30.9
